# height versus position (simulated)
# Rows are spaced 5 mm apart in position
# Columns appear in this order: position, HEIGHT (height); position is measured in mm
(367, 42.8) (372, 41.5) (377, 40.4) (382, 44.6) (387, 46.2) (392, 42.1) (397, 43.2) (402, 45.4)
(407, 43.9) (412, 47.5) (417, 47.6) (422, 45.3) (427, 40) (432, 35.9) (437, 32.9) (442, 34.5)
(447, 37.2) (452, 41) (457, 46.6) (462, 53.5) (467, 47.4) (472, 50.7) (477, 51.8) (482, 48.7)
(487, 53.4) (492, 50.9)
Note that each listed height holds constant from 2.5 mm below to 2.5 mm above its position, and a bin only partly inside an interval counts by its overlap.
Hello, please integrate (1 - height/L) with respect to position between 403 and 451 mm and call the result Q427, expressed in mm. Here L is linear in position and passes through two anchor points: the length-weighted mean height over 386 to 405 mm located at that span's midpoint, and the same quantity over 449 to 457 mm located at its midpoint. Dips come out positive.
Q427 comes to 2.8 mm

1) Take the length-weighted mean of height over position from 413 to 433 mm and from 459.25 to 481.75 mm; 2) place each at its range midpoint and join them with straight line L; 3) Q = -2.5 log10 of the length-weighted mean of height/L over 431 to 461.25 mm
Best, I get 0.20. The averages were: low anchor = 43.1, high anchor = 50.6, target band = 39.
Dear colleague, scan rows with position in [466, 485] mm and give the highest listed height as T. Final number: 51.8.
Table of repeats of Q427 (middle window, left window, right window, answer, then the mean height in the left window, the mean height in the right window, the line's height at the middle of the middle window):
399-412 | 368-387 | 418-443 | -1.5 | 42.7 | 38.5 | 40.5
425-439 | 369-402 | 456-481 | 3.2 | 43.2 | 50.1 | 47.1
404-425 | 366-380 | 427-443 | -4.8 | 41.5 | 35.3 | 37.4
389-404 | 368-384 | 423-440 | -1.3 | 42.2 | 37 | 40.3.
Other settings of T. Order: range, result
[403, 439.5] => 47.6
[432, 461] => 46.6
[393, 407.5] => 45.4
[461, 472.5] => 53.5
